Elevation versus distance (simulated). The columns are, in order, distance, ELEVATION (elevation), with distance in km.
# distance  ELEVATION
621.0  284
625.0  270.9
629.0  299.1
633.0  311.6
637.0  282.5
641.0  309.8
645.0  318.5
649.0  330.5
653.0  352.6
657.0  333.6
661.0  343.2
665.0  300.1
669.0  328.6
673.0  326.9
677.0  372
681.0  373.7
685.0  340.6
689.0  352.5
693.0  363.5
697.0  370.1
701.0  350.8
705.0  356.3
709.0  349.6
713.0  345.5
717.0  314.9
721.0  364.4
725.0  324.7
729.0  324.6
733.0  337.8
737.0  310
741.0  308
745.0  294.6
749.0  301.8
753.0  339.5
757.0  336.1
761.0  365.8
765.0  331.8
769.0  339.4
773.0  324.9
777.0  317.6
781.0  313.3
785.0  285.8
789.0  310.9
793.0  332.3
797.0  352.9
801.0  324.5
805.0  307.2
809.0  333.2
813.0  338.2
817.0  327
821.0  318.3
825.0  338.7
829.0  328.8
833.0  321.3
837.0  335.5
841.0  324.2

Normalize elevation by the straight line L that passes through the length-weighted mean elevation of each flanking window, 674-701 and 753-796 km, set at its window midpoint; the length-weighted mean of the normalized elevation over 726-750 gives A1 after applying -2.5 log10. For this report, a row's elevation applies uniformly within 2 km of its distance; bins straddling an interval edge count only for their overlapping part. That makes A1 0.09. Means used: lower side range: 360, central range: 314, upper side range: 327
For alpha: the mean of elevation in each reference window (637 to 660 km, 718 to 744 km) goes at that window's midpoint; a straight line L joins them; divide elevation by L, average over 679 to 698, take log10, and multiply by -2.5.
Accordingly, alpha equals -0.11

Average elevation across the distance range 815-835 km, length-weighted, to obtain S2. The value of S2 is 327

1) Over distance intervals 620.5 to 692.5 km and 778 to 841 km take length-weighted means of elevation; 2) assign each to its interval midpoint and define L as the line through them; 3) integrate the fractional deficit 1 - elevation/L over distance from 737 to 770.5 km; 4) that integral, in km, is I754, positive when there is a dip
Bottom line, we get -0.11 km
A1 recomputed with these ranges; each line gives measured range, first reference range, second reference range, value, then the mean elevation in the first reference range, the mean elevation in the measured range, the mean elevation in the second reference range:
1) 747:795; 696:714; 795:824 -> 0.044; 354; 325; 329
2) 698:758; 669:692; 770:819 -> 0.027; 351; 331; 323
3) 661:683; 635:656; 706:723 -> -0.037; 319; 341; 344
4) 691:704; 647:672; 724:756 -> -0.114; 331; 361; 318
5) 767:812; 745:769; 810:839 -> 0.029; 332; 322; 330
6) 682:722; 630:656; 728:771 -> -0.093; 317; 351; 326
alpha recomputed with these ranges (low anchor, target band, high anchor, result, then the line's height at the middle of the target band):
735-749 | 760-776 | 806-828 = -0.08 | 313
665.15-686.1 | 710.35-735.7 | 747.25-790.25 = 0.00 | 334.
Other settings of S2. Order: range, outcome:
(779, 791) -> 303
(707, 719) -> 337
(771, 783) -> 319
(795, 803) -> 339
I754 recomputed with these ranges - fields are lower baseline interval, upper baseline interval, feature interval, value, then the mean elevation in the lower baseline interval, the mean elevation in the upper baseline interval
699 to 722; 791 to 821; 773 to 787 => 1.1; 346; 330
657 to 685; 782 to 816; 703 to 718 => -0.4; 340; 323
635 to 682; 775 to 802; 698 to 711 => -1.1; 330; 319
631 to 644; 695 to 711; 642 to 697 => -2.1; 303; 357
